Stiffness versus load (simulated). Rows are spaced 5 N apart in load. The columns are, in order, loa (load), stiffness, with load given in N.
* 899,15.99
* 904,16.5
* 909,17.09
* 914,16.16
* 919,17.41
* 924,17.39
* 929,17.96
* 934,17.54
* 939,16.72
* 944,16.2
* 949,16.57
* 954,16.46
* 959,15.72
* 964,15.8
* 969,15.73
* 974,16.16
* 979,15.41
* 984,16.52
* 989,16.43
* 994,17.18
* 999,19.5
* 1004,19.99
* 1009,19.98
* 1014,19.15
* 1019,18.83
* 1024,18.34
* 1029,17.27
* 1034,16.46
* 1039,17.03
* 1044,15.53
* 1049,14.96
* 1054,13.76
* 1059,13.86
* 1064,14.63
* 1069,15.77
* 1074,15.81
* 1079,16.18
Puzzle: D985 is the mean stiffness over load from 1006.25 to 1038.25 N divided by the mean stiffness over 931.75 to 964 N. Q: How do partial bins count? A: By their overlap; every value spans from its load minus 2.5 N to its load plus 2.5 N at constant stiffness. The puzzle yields 1.11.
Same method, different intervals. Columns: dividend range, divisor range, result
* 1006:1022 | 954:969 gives 1.22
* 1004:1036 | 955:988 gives 1.16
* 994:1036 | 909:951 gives 1.10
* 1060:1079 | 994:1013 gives 0.79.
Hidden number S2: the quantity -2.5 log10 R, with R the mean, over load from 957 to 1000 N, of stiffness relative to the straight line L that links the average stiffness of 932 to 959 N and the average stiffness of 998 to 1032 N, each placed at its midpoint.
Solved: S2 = 0.08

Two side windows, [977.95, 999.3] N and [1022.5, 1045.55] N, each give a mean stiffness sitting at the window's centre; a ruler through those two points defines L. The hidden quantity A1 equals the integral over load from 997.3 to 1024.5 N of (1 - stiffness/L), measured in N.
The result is -4.0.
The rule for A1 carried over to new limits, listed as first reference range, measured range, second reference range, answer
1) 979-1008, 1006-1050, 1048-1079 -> -3.3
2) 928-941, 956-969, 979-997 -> 0.9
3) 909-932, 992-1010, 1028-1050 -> -2.8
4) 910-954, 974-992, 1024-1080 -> 0.3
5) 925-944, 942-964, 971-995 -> 0.9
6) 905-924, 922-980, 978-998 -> 1.1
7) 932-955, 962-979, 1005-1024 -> 1.8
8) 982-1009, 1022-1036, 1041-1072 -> -0.9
